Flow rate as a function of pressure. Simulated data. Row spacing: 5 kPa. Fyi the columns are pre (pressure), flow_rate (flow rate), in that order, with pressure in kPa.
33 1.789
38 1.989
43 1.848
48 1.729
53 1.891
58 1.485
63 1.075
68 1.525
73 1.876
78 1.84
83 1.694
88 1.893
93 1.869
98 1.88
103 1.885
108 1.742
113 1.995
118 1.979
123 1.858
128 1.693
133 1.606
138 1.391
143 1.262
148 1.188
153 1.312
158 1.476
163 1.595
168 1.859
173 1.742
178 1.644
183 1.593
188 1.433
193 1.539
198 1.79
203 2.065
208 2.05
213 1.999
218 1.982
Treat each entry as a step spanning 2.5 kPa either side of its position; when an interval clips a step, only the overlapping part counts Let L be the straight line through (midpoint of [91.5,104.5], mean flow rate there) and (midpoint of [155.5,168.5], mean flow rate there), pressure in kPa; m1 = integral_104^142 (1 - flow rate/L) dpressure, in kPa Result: 0.8 kPa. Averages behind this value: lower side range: 1.88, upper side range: 1.61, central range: 1.74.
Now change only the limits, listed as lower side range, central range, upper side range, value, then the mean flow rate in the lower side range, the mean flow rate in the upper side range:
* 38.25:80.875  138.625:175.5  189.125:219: 6.69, 1.68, 1.88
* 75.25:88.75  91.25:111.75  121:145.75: -1.77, 1.8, 1.55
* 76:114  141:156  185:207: 4.39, 1.84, 1.73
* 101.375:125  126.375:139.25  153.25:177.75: 1.61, 1.89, 1.63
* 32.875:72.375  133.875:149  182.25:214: 3.59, 1.67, 1.78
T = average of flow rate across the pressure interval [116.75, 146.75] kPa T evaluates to 1.6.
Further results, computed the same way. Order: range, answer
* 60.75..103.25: 1.72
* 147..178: 1.55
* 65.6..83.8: 1.74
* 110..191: 1.6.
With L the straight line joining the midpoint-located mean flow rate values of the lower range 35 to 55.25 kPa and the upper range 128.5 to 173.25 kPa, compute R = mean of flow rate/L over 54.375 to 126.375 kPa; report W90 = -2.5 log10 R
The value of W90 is -0.04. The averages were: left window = 1.86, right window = 1.49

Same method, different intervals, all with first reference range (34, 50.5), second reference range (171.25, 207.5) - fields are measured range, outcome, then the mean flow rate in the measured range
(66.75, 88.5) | 0.03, 1.77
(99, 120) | -0.07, 1.9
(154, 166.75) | 0.13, 1.54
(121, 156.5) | 0.19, 1.47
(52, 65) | 0.25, 1.45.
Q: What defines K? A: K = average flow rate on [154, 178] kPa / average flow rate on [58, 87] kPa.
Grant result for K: 1.02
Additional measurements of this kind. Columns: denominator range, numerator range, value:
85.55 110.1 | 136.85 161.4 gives 0.72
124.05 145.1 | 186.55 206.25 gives 1.14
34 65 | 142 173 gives 0.88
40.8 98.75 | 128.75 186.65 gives 0.89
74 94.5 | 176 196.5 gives 0.86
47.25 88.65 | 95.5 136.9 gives 1.10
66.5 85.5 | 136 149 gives 0.74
